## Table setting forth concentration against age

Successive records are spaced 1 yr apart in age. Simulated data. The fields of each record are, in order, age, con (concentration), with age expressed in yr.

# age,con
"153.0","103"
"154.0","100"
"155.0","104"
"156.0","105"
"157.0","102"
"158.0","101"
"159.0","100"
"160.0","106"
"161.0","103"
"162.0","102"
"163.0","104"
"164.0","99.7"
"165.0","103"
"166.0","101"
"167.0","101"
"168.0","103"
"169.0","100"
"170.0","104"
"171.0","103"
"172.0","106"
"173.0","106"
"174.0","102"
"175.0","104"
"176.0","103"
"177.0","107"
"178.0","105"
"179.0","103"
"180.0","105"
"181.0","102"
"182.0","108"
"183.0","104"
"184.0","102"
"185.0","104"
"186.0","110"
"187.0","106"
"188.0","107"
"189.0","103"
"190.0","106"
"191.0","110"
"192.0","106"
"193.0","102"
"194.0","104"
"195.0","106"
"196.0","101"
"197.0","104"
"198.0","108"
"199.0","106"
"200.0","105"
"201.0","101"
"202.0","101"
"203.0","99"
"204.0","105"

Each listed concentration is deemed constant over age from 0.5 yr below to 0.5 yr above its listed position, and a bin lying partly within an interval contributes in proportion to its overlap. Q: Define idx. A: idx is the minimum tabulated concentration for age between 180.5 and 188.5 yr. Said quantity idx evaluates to 102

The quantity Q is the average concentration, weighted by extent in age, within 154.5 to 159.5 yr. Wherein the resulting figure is 102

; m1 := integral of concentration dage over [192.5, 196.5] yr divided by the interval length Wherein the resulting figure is 103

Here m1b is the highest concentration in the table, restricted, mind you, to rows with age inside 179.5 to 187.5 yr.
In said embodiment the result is 110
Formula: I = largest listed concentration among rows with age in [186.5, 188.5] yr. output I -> 107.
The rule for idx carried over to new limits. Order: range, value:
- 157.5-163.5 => 100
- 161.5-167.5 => 99.7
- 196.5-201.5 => 101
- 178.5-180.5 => 103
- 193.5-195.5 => 104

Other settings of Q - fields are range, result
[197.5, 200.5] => 106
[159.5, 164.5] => 103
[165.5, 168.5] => 102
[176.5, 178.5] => 106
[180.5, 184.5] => 104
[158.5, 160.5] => 103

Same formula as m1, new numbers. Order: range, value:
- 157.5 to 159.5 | 100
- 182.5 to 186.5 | 105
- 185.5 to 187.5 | 108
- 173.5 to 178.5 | 104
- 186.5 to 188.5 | 106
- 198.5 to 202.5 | 103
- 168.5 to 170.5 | 102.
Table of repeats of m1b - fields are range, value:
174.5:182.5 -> 108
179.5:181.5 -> 105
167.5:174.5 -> 106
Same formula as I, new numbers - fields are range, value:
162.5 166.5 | 104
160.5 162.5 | 103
